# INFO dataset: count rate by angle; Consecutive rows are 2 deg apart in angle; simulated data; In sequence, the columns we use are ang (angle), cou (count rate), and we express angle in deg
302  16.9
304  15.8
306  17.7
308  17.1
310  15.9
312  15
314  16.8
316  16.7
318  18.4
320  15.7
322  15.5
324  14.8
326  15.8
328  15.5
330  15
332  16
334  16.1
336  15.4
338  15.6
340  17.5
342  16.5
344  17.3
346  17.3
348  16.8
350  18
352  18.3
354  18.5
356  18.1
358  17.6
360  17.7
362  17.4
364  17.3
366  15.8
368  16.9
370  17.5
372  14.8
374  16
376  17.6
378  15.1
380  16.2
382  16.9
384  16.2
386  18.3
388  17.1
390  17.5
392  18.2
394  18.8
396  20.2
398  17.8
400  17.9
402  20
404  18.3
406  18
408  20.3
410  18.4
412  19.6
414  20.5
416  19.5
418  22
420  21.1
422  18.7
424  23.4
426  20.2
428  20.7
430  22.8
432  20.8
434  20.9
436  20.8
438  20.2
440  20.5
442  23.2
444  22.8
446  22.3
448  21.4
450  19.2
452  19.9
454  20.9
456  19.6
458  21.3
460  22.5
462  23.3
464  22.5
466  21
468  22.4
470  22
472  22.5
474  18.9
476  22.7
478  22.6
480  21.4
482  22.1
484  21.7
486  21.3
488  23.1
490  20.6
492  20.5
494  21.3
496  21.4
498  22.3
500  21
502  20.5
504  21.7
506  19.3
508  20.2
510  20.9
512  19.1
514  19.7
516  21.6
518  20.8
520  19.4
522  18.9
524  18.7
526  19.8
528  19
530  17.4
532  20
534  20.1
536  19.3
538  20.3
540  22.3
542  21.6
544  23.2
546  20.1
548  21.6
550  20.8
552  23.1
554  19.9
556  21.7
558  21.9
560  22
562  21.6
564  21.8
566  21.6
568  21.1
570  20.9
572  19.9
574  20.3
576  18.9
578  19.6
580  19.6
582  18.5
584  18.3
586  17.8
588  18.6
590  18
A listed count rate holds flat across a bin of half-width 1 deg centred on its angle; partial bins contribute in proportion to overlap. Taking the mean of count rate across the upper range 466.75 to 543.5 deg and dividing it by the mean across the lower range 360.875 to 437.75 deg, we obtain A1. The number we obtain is 1.11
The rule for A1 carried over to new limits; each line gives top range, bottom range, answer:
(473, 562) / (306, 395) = 1.24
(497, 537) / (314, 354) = 1.21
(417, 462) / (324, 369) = 1.26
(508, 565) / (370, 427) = 1.11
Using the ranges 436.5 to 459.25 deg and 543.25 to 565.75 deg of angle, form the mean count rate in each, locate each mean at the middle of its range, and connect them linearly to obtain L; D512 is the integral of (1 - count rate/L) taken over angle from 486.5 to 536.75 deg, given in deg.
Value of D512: 2.6 deg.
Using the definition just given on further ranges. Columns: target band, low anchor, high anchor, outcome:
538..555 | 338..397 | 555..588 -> -1.4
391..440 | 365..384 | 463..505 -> -4.5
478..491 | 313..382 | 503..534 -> -1.8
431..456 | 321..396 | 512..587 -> -3.6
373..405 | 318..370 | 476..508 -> 0.9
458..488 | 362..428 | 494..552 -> -3.5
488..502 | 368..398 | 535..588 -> -1.4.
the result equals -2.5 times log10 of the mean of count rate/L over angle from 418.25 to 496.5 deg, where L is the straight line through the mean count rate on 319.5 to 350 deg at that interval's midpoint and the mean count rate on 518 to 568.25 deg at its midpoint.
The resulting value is -0.14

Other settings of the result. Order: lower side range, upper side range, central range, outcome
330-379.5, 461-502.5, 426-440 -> -0.06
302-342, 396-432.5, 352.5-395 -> 0.07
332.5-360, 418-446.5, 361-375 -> 0.10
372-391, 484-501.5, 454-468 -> -0.08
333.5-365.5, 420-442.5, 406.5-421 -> 0.01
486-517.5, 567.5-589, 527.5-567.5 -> -0.05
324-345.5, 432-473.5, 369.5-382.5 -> 0.11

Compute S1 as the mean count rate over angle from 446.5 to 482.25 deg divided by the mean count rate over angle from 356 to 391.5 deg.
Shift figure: 1.27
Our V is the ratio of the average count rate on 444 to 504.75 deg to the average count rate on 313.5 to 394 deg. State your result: 1.3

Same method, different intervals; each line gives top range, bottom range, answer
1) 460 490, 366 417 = 1.23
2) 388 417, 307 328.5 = 1.17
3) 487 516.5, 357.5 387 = 1.25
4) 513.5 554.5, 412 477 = 0.96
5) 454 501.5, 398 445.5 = 1.06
